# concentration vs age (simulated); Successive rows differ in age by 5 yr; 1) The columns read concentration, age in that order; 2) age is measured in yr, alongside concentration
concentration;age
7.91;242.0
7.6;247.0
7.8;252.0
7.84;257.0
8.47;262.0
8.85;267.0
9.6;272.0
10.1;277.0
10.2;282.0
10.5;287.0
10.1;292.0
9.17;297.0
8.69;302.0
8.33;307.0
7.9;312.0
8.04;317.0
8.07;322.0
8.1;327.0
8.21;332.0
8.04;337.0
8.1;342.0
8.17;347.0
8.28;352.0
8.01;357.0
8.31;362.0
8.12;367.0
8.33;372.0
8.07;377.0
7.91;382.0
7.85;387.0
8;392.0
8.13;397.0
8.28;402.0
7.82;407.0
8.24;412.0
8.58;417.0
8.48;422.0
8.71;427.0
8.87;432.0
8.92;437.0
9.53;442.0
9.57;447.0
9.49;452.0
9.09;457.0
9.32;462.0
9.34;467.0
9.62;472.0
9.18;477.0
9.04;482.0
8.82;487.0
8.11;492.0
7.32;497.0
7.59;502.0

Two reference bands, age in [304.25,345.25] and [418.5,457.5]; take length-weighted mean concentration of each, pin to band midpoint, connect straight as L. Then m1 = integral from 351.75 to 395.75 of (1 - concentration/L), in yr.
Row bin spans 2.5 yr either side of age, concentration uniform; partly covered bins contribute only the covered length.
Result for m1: 2.22 yr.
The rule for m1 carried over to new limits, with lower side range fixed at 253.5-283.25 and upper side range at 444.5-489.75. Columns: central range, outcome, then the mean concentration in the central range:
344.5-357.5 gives 1.40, 8.18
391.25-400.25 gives 1.08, 8.1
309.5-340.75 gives 3.68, 8.06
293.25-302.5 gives -0.03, 9.14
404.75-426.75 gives 2.13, 8.33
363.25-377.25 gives 1.49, 8.2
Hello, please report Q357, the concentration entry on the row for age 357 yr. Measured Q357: 8.01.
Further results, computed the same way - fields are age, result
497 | 7.32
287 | 10.5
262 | 8.47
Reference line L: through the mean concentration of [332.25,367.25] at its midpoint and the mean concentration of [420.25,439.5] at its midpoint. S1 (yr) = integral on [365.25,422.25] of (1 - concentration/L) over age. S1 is 2.3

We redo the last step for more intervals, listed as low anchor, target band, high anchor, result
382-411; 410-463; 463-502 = -4.0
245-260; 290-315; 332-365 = -2.6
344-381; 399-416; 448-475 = 1.1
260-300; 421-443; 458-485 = 1.1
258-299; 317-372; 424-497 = 7.2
